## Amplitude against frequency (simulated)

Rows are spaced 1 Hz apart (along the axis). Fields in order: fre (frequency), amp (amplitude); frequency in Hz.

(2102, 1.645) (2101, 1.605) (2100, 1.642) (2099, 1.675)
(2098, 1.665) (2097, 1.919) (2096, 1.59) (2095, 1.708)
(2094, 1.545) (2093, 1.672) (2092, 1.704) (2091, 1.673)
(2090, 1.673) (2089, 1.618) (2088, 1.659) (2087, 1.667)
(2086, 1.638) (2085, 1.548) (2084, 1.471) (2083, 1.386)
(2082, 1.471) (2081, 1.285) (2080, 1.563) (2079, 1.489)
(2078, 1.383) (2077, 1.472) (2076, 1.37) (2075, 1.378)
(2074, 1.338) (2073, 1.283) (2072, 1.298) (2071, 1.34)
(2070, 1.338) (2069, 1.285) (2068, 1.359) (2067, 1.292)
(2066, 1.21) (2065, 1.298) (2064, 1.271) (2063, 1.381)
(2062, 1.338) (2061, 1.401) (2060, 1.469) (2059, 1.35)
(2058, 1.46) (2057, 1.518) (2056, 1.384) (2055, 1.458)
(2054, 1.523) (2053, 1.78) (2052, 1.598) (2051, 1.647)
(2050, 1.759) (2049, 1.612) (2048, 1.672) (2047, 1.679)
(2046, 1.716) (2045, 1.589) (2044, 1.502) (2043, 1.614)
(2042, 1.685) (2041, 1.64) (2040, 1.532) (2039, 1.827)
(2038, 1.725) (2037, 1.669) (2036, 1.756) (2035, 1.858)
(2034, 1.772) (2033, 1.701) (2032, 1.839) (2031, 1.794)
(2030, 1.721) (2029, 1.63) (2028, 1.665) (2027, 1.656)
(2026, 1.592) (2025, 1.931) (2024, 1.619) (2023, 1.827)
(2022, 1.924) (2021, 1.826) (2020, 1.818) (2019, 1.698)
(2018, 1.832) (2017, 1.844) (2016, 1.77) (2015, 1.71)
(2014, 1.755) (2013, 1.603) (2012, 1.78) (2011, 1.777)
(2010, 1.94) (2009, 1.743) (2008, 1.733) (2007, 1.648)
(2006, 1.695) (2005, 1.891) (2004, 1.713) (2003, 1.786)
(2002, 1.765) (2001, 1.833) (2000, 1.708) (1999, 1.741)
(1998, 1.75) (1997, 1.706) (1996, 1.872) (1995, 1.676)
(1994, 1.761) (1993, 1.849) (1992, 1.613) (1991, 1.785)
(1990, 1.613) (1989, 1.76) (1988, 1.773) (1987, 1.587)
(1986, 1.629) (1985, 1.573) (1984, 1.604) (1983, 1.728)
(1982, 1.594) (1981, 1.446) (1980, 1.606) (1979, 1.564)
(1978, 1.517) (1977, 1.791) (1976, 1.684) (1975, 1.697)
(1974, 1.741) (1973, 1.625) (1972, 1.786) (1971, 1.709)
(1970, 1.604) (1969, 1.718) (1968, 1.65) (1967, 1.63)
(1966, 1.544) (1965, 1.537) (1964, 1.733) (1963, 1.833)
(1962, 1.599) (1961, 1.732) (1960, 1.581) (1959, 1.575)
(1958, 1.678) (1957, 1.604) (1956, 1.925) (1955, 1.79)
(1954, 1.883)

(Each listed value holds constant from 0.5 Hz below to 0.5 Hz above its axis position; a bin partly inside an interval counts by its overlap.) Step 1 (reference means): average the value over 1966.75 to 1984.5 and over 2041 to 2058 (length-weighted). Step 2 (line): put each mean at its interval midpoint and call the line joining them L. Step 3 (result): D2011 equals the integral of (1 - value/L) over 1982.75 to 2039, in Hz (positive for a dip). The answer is -4.0 Hz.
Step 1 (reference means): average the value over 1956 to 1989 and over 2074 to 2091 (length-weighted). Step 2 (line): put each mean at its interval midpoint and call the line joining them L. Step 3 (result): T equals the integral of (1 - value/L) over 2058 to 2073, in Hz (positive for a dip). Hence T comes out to 1.9 Hz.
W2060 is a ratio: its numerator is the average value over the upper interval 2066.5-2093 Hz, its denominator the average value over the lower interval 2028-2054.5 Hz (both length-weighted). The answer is 0.87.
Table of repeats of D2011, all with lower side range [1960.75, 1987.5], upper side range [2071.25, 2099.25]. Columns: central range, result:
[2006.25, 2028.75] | -2.1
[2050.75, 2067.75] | 1.5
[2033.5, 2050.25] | -1.1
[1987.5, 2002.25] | -1.1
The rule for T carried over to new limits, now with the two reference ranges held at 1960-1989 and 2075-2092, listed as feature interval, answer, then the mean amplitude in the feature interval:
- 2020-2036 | -1.7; 1.76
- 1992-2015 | -2.0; 1.76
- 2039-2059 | -0.4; 1.6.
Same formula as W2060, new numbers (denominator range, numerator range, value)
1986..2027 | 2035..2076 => 0.86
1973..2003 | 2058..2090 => 0.84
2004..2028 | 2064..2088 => 0.79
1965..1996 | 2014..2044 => 1.04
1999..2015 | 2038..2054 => 0.94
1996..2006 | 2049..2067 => 0.83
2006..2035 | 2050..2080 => 0.80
